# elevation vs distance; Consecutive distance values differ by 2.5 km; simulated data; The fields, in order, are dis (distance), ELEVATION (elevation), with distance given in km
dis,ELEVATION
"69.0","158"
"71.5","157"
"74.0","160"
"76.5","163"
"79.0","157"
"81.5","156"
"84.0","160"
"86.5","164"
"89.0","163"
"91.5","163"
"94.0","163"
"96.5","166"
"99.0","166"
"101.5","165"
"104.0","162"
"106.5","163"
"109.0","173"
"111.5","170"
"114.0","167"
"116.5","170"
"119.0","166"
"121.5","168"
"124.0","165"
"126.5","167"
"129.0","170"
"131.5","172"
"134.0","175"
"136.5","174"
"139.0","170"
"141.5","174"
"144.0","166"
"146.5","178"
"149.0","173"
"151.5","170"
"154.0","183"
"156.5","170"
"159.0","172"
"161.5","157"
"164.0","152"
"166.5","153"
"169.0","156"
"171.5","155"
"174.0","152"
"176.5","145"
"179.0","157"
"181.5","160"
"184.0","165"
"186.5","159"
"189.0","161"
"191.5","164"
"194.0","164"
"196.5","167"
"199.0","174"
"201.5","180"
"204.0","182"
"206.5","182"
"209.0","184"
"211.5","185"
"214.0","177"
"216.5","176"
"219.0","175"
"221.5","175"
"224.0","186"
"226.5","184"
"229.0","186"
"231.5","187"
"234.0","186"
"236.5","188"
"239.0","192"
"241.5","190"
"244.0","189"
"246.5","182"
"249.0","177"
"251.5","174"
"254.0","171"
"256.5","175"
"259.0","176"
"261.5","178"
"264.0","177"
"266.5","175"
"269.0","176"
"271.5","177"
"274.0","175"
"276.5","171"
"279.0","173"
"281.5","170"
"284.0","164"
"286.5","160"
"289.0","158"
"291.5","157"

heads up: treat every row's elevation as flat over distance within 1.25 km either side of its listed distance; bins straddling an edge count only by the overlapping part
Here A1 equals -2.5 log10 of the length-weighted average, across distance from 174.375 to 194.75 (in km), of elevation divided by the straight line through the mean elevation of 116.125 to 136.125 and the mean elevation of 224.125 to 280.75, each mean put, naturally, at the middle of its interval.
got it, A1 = 0.10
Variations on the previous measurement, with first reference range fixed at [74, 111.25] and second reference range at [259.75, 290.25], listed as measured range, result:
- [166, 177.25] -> 0.10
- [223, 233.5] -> -0.10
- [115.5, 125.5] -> -0.02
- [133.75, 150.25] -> -0.05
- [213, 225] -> -0.06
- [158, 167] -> 0.05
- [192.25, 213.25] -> -0.06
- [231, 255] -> -0.08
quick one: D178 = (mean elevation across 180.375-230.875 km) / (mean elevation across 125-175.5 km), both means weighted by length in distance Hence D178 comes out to 1.05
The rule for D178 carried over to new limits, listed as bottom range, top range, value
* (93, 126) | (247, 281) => 1.05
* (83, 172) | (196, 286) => 1.07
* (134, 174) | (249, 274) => 1.05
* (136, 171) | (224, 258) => 1.10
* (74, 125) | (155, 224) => 1.02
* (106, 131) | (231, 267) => 1.08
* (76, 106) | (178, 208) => 1.04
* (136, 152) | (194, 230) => 1.04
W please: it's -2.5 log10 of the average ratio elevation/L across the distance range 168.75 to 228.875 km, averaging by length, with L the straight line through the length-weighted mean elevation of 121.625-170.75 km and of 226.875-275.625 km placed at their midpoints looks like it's 0.03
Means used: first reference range 168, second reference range 181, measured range 170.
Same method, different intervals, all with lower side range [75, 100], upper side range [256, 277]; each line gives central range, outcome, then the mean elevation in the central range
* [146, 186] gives 0.04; 162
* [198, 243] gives -0.06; 183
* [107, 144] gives -0.03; 170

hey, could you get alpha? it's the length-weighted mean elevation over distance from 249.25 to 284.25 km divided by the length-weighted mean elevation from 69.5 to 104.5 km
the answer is 1.08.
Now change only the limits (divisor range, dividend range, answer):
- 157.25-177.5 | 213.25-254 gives 1.17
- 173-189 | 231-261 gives 1.16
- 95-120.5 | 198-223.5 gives 1.07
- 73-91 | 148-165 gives 1.05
